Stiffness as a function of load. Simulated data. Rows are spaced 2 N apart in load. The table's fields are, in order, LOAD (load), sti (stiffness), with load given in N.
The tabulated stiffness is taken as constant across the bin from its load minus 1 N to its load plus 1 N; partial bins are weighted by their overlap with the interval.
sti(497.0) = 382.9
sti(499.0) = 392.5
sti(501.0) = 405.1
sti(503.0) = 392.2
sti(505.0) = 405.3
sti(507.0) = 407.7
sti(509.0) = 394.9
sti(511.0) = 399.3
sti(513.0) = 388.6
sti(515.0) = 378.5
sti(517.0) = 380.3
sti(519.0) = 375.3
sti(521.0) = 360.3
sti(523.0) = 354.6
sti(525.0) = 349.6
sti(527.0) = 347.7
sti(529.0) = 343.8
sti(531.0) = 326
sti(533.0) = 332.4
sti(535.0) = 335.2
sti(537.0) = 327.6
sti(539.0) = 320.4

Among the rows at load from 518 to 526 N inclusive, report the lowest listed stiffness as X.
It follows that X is 349.6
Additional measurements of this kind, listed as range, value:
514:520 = 375.3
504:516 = 378.5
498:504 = 392.2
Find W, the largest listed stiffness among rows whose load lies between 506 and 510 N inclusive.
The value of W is 407.7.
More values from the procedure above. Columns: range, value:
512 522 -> 388.6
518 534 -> 375.3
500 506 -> 405.3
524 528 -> 349.6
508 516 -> 399.3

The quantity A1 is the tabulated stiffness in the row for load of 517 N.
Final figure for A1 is 380.3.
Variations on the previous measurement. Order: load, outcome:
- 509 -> 394.9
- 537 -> 327.6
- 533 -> 332.4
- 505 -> 405.3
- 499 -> 392.5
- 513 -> 388.6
